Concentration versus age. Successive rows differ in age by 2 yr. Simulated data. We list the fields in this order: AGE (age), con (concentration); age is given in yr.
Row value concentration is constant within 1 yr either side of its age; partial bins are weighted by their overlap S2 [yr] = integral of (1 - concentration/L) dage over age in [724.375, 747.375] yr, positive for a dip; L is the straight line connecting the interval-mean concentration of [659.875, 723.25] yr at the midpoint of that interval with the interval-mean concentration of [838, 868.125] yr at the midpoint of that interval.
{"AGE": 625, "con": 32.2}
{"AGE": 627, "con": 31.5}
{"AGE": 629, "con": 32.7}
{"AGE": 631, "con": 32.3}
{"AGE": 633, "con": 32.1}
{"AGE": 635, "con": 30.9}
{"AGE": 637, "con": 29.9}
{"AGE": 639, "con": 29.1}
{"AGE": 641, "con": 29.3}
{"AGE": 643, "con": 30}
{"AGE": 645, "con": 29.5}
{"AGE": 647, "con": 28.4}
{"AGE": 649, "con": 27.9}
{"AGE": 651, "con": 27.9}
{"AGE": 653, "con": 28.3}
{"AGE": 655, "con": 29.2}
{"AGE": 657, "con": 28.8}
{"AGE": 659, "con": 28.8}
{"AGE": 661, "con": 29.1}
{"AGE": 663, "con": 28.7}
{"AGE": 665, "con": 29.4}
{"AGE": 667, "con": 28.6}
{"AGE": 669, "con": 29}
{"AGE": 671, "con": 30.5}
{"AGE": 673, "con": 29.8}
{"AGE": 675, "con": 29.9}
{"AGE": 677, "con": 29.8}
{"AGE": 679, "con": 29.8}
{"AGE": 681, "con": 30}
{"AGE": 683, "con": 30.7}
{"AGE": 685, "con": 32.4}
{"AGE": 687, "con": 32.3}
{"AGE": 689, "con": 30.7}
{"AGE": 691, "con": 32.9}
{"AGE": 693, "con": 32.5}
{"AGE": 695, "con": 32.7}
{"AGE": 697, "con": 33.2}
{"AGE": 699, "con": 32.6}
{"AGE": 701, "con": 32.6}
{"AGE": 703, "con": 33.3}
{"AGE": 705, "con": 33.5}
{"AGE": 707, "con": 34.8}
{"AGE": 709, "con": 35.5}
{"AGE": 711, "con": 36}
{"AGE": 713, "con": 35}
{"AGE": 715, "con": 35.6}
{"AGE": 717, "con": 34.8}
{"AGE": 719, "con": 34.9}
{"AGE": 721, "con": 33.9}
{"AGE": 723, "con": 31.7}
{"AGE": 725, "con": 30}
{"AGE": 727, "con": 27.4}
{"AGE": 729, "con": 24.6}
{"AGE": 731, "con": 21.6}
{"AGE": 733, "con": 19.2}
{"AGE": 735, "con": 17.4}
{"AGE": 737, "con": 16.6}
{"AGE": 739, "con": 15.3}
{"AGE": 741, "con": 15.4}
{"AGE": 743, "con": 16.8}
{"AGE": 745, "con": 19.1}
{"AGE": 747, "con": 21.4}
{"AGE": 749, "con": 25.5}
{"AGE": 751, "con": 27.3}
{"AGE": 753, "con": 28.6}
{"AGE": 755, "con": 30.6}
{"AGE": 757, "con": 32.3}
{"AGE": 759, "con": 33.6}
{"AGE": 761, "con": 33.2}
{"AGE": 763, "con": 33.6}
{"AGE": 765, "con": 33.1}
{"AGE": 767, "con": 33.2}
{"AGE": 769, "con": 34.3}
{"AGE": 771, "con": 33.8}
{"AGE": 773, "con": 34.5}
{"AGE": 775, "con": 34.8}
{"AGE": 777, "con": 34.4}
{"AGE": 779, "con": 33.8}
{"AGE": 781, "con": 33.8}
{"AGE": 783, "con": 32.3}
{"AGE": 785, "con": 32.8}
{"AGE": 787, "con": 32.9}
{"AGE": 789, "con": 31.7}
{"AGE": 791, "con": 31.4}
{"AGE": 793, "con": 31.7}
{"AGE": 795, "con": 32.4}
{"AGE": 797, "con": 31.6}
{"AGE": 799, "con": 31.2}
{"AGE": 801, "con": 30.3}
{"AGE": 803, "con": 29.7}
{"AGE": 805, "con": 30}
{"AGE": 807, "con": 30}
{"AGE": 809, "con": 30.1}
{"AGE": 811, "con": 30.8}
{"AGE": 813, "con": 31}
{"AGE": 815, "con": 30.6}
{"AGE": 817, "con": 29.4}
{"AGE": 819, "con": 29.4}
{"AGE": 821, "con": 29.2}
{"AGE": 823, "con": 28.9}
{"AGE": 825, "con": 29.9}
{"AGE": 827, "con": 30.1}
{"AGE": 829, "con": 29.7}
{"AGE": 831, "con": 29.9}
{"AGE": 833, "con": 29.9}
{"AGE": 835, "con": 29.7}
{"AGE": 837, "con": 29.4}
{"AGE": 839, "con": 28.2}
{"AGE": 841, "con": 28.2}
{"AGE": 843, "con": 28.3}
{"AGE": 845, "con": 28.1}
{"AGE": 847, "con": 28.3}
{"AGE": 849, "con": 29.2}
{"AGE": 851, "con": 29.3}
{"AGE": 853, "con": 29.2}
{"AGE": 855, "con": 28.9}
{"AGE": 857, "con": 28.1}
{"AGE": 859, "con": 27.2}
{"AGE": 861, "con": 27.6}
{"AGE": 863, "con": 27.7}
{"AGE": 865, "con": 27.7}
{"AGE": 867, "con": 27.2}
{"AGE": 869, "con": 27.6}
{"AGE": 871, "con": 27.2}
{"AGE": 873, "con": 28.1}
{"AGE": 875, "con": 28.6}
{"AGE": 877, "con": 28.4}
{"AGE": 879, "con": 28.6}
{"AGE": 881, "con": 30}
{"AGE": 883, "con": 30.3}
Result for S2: 8.0 yr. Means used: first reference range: 32.1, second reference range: 28.2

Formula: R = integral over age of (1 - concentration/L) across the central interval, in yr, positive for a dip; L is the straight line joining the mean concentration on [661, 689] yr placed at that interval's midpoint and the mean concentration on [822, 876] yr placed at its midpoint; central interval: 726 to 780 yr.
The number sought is 4.2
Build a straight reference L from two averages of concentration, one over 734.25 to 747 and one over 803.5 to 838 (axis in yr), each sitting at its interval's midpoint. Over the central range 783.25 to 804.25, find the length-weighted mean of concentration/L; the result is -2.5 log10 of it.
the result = -0.23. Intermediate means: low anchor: 17.1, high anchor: 29.9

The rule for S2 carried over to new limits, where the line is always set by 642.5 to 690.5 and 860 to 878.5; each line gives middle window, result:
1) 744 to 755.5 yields 1.5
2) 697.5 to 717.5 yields -3.5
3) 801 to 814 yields -0.9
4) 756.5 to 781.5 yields -4.4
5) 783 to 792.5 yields -1.2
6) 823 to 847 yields -0.9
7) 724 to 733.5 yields 1.4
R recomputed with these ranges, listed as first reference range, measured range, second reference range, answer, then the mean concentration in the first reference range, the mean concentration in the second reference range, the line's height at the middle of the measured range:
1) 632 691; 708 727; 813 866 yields -2.77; 29.7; 29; 29.5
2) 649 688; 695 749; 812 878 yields 2.83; 29.6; 28.8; 29.3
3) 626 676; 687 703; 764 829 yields -1.18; 29.7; 31.6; 30.3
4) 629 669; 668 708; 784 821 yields -2.45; 29.5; 30.9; 29.8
